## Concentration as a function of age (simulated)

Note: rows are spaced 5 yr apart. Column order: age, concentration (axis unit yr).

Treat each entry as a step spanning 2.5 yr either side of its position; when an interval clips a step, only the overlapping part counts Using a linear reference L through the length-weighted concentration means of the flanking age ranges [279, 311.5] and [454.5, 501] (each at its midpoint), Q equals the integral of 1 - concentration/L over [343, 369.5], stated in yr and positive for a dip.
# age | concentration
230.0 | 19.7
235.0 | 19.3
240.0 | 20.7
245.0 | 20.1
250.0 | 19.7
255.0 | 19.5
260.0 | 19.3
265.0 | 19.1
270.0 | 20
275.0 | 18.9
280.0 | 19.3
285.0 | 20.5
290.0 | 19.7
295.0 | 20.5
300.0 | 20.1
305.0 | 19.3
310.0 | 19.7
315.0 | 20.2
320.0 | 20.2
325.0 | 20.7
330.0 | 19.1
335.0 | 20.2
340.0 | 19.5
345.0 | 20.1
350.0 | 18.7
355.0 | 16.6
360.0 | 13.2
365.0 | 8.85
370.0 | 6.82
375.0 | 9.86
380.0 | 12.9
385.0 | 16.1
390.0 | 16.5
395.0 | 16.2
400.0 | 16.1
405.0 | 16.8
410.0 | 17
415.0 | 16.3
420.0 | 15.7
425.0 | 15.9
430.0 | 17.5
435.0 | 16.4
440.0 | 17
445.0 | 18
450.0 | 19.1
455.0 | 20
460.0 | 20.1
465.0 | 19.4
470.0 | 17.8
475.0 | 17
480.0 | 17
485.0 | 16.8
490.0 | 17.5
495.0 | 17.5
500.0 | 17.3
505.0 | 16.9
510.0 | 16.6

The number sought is 6.2 yr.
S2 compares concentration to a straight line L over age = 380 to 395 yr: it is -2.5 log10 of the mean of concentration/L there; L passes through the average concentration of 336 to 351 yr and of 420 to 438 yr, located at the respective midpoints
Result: 0.15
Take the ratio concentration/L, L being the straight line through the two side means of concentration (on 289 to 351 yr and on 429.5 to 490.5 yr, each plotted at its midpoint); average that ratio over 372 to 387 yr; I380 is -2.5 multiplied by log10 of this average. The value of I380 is 0.45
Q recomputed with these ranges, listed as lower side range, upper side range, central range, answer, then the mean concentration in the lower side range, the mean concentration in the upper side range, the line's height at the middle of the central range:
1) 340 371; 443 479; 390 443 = 1.7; 14.8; 18.7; 17.1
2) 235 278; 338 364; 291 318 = -2.4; 19.6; 17.1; 18.3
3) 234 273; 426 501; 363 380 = 8.7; 19.7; 17.9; 18.7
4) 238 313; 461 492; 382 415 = 3.8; 19.8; 17.7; 18.5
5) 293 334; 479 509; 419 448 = 2.0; 20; 17.1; 18.1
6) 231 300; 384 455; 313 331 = -1.4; 19.8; 16.9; 18.7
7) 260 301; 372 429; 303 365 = -2.5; 19.7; 15.4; 17.8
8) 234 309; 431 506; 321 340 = -0.8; 19.7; 17.9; 19.2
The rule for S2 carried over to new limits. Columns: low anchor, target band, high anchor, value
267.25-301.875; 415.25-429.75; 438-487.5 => 0.15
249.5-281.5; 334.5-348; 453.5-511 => -0.06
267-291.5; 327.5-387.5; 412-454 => 0.21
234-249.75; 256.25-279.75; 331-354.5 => 0.03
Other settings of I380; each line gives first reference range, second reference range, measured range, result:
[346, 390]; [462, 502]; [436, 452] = -0.11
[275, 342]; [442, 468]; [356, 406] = 0.42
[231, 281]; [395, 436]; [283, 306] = -0.07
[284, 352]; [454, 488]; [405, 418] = 0.14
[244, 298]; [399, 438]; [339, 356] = -0.05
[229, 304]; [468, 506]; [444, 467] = -0.11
